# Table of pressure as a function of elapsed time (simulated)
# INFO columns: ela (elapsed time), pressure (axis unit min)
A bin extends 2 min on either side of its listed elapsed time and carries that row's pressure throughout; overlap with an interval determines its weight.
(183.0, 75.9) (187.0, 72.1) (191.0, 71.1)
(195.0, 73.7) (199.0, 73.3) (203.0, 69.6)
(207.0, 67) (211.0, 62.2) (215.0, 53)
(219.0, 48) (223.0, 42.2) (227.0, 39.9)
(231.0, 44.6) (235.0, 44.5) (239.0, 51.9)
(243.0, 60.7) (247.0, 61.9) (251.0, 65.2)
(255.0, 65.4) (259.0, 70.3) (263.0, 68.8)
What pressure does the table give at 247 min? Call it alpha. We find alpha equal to 61.9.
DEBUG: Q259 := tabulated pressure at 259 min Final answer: 70.3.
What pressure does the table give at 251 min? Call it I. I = 65.2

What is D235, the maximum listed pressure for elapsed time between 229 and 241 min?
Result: 51.9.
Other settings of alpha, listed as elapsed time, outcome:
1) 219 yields 48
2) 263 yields 68.8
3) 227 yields 39.9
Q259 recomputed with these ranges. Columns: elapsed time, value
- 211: 62.2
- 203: 69.6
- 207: 67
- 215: 53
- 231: 44.6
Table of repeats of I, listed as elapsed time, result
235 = 44.5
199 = 73.3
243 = 60.7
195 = 73.7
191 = 71.1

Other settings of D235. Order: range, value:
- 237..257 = 65.4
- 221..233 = 44.6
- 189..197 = 73.7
